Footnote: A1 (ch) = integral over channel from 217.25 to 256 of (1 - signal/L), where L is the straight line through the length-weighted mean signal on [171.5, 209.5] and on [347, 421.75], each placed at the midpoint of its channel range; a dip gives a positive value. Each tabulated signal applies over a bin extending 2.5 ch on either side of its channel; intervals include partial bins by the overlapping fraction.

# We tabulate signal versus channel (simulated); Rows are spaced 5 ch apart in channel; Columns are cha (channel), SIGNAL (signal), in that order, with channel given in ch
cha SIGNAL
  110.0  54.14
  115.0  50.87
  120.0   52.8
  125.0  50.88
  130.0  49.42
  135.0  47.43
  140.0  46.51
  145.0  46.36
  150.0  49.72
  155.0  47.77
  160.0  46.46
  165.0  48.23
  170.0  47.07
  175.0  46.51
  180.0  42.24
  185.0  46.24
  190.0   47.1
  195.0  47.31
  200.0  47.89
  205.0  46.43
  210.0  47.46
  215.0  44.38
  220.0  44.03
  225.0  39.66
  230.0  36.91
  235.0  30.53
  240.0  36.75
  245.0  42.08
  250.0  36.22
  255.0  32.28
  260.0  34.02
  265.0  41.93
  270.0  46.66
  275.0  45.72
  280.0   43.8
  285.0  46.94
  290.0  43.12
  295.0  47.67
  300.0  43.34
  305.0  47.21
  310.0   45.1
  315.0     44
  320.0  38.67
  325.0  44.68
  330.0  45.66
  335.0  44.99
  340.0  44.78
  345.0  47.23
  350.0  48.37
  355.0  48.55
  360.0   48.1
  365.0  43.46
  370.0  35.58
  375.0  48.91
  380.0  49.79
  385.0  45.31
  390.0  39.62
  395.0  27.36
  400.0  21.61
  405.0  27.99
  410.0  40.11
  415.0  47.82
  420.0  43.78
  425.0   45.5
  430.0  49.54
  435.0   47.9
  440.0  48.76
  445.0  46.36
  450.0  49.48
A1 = 6.5 ch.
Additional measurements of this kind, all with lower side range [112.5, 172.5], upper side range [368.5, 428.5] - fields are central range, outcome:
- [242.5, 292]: 3.3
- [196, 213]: -0.3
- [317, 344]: -1.2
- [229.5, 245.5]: 3.3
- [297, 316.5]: -1.0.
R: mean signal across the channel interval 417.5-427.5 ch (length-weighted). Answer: 44.6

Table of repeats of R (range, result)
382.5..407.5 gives 32.4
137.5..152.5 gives 47.5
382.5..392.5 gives 42.5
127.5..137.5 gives 48.4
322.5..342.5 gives 45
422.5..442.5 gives 47.9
